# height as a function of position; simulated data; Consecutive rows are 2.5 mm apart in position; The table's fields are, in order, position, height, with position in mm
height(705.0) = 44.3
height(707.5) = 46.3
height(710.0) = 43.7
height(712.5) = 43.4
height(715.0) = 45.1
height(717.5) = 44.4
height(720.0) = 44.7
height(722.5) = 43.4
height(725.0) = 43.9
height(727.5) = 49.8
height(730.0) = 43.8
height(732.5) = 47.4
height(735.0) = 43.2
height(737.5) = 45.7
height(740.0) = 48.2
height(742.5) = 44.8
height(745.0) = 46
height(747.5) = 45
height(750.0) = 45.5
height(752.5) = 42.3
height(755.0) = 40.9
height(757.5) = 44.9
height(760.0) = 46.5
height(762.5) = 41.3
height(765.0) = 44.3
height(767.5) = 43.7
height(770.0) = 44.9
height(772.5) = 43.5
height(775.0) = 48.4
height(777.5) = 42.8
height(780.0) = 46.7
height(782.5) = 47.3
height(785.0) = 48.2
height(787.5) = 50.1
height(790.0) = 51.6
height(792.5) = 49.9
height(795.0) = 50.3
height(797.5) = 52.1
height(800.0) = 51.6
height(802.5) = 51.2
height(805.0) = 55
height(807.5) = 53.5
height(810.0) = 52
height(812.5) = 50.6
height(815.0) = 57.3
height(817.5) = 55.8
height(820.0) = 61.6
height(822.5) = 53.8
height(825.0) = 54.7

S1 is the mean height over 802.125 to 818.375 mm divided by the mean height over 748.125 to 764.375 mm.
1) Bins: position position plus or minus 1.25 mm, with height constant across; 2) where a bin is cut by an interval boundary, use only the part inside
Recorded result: 1.23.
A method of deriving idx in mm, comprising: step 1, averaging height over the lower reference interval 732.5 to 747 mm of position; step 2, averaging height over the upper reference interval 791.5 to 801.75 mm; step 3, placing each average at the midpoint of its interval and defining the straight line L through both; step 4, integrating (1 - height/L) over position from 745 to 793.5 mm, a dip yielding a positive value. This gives 2.8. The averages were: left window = 45.7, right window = 51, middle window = 45.7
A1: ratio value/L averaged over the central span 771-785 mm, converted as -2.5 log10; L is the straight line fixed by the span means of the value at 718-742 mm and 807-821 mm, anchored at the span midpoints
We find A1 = 0.11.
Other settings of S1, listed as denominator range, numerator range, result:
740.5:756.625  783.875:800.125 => 1.14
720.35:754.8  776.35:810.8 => 1.11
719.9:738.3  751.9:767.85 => 0.96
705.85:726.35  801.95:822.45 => 1.23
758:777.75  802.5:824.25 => 1.23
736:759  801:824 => 1.22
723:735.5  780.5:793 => 1.08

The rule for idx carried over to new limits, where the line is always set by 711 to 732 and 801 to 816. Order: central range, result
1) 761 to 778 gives 1.8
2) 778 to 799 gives 0.8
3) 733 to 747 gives 0.3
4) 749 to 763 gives 1.3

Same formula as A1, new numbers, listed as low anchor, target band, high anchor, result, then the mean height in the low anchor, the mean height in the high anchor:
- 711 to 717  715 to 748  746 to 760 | -0.03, 44.2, 44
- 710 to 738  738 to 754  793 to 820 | 0.04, 44.9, 53.3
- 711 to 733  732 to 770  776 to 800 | 0.05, 45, 48.9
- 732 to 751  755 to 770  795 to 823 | 0.10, 45.7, 53.9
